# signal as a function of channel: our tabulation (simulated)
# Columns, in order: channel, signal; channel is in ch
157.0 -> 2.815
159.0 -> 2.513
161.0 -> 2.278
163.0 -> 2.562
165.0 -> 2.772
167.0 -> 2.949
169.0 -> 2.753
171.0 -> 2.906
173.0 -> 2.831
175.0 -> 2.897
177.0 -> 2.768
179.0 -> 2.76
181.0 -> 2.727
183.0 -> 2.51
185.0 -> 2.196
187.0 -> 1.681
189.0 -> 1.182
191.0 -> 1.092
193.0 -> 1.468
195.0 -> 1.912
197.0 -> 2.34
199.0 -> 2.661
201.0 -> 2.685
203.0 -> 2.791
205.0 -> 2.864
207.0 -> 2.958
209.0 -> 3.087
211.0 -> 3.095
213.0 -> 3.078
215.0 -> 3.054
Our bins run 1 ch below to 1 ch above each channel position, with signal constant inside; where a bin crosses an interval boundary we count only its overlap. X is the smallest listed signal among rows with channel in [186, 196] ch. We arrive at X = 1.092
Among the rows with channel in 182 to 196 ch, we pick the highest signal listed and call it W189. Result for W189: 2.51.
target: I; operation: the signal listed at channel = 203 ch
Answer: 2.791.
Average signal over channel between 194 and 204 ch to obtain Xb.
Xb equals 2.48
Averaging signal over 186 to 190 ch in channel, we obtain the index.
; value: 1.43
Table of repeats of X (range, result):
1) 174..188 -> 1.681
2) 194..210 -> 1.912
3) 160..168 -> 2.278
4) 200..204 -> 2.685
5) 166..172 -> 2.753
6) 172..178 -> 2.768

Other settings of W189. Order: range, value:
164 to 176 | 2.949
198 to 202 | 2.685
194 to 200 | 2.661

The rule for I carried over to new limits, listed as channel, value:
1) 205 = 2.864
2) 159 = 2.513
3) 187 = 1.681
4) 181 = 2.727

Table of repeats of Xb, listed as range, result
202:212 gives 2.96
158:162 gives 2.4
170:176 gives 2.88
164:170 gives 2.82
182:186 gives 2.35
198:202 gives 2.67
